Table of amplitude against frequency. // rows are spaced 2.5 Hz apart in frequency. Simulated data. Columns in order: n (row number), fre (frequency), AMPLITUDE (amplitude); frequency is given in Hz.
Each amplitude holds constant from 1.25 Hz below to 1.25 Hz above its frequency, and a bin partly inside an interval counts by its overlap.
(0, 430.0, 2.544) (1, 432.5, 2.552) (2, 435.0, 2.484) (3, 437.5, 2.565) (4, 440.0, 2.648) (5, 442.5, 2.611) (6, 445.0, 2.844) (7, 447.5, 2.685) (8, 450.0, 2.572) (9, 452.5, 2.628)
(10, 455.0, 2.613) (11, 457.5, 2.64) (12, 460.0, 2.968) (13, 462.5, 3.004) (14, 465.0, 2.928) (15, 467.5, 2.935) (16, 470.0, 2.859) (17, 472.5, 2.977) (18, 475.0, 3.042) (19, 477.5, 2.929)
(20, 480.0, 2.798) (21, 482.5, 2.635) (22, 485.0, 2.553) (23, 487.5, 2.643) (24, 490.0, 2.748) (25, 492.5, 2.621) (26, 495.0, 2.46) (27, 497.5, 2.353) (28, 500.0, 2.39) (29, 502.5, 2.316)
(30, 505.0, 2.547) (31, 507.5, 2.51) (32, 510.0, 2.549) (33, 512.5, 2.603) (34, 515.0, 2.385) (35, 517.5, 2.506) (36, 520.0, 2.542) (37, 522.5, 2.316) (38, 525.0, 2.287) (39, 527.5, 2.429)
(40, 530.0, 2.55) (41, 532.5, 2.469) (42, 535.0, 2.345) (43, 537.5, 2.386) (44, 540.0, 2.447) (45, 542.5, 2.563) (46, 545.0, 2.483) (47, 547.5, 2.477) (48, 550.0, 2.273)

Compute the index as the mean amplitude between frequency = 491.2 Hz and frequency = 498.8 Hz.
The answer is 2.48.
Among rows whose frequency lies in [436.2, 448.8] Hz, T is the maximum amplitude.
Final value 2.844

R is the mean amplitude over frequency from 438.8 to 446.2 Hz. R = 2.7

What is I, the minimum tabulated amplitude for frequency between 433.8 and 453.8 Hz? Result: 2.484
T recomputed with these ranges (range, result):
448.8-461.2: 2.968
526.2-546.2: 2.563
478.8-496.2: 2.798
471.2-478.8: 3.042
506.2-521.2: 2.603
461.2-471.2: 3.004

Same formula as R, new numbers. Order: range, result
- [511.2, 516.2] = 2.5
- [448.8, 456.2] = 2.6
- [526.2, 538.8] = 2.44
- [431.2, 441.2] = 2.56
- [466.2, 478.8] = 2.95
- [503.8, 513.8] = 2.55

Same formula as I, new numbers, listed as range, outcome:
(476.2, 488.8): 2.553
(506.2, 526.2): 2.287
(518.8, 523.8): 2.316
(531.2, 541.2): 2.345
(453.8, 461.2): 2.613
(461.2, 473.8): 2.859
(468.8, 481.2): 2.798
